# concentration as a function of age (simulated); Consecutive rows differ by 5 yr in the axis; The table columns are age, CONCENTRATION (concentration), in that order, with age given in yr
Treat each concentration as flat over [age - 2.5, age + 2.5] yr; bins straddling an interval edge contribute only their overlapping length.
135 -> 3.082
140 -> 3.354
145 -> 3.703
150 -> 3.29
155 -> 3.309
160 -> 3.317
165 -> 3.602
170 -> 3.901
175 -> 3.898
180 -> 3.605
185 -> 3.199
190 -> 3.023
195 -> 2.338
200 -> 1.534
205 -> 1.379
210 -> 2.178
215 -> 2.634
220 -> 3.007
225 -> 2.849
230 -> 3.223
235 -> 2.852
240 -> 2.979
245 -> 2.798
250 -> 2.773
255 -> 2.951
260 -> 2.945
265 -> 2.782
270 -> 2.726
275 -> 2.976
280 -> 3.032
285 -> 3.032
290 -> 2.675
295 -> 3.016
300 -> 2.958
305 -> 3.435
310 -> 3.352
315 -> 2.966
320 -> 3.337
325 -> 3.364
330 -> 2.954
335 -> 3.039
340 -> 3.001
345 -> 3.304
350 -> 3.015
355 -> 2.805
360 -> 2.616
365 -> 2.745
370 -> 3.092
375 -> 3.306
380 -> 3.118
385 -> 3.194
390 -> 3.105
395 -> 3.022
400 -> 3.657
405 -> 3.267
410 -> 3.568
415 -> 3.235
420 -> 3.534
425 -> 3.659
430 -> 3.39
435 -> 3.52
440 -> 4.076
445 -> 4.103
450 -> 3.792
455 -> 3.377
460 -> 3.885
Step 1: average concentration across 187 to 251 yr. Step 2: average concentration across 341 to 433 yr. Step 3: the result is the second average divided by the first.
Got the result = 1.2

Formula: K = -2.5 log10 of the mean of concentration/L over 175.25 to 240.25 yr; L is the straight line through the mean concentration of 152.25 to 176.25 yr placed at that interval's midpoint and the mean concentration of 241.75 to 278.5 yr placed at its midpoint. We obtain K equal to 0.20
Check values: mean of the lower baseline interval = 3.59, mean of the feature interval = 2.71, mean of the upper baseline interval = 2.86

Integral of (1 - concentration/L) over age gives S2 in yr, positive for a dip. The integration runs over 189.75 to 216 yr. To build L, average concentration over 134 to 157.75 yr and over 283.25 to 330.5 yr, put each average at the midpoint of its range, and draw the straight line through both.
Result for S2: 9.6 yr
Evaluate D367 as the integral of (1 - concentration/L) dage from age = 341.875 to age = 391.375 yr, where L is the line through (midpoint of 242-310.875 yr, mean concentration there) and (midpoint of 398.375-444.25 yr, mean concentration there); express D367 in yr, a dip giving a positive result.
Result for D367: 4.5 yr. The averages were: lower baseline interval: 2.95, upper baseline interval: 3.56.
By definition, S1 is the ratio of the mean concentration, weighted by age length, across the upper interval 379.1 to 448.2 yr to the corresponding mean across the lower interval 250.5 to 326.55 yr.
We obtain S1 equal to 1.15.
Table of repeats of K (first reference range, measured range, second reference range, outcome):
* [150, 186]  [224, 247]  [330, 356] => 0.14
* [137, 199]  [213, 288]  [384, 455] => 0.17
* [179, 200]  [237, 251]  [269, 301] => 0.01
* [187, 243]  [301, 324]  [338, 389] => -0.14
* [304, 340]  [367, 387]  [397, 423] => 0.06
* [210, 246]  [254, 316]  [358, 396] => -0.02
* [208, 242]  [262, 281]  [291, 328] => 0.06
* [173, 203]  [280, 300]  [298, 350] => 0.06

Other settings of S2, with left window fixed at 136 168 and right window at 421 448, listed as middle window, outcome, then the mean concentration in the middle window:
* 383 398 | 2.3 yr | 3.12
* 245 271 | 5.2 yr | 2.84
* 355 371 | 3.8 yr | 2.79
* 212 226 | 2.8 yr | 2.8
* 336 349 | 1.8 yr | 3.12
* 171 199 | 2.4 yr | 3.16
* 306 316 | 1.0 yr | 3.23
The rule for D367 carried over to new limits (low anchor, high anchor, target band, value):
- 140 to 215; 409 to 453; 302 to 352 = 3.2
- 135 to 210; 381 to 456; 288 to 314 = 1.6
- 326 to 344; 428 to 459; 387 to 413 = 1.0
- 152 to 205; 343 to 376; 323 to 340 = -0.6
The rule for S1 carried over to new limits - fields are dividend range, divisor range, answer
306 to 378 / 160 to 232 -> 1.06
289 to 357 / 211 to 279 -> 1.08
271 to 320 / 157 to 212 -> 1.05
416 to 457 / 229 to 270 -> 1.27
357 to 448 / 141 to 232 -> 1.11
